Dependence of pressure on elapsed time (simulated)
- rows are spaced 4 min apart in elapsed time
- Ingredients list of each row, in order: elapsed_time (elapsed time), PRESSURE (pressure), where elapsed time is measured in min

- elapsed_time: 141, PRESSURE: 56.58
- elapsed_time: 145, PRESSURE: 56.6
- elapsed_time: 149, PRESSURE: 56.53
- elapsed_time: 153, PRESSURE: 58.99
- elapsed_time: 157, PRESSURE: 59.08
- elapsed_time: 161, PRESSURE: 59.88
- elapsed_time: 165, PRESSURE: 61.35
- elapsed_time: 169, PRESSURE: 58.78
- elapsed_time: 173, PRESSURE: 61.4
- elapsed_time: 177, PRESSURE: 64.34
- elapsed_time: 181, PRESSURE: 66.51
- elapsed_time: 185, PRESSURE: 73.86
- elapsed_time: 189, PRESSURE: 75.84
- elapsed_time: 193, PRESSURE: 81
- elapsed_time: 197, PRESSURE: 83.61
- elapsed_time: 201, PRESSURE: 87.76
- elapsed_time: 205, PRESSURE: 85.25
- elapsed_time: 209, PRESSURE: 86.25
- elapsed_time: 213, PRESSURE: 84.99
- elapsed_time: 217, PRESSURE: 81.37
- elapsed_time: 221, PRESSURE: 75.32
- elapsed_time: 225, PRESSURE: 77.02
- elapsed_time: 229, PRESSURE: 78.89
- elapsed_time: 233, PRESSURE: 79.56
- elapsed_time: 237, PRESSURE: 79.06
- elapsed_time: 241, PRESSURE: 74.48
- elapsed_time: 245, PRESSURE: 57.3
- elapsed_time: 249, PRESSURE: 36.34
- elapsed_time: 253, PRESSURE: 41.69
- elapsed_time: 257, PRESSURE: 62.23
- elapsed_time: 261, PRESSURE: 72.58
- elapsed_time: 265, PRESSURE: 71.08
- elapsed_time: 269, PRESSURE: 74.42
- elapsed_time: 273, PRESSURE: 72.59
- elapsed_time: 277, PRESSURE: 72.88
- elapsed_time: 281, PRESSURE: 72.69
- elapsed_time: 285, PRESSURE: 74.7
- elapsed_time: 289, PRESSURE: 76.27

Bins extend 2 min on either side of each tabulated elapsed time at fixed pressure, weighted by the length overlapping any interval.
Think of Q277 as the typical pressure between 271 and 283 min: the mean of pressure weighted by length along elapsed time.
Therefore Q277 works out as 72.7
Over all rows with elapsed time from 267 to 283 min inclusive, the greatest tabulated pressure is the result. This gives 74.42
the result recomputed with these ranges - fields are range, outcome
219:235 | 79.56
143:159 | 59.08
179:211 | 87.76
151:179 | 64.34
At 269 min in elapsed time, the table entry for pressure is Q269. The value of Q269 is 74.42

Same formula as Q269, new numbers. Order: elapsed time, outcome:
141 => 56.58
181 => 66.51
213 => 84.99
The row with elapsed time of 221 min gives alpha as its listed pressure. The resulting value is 75.32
